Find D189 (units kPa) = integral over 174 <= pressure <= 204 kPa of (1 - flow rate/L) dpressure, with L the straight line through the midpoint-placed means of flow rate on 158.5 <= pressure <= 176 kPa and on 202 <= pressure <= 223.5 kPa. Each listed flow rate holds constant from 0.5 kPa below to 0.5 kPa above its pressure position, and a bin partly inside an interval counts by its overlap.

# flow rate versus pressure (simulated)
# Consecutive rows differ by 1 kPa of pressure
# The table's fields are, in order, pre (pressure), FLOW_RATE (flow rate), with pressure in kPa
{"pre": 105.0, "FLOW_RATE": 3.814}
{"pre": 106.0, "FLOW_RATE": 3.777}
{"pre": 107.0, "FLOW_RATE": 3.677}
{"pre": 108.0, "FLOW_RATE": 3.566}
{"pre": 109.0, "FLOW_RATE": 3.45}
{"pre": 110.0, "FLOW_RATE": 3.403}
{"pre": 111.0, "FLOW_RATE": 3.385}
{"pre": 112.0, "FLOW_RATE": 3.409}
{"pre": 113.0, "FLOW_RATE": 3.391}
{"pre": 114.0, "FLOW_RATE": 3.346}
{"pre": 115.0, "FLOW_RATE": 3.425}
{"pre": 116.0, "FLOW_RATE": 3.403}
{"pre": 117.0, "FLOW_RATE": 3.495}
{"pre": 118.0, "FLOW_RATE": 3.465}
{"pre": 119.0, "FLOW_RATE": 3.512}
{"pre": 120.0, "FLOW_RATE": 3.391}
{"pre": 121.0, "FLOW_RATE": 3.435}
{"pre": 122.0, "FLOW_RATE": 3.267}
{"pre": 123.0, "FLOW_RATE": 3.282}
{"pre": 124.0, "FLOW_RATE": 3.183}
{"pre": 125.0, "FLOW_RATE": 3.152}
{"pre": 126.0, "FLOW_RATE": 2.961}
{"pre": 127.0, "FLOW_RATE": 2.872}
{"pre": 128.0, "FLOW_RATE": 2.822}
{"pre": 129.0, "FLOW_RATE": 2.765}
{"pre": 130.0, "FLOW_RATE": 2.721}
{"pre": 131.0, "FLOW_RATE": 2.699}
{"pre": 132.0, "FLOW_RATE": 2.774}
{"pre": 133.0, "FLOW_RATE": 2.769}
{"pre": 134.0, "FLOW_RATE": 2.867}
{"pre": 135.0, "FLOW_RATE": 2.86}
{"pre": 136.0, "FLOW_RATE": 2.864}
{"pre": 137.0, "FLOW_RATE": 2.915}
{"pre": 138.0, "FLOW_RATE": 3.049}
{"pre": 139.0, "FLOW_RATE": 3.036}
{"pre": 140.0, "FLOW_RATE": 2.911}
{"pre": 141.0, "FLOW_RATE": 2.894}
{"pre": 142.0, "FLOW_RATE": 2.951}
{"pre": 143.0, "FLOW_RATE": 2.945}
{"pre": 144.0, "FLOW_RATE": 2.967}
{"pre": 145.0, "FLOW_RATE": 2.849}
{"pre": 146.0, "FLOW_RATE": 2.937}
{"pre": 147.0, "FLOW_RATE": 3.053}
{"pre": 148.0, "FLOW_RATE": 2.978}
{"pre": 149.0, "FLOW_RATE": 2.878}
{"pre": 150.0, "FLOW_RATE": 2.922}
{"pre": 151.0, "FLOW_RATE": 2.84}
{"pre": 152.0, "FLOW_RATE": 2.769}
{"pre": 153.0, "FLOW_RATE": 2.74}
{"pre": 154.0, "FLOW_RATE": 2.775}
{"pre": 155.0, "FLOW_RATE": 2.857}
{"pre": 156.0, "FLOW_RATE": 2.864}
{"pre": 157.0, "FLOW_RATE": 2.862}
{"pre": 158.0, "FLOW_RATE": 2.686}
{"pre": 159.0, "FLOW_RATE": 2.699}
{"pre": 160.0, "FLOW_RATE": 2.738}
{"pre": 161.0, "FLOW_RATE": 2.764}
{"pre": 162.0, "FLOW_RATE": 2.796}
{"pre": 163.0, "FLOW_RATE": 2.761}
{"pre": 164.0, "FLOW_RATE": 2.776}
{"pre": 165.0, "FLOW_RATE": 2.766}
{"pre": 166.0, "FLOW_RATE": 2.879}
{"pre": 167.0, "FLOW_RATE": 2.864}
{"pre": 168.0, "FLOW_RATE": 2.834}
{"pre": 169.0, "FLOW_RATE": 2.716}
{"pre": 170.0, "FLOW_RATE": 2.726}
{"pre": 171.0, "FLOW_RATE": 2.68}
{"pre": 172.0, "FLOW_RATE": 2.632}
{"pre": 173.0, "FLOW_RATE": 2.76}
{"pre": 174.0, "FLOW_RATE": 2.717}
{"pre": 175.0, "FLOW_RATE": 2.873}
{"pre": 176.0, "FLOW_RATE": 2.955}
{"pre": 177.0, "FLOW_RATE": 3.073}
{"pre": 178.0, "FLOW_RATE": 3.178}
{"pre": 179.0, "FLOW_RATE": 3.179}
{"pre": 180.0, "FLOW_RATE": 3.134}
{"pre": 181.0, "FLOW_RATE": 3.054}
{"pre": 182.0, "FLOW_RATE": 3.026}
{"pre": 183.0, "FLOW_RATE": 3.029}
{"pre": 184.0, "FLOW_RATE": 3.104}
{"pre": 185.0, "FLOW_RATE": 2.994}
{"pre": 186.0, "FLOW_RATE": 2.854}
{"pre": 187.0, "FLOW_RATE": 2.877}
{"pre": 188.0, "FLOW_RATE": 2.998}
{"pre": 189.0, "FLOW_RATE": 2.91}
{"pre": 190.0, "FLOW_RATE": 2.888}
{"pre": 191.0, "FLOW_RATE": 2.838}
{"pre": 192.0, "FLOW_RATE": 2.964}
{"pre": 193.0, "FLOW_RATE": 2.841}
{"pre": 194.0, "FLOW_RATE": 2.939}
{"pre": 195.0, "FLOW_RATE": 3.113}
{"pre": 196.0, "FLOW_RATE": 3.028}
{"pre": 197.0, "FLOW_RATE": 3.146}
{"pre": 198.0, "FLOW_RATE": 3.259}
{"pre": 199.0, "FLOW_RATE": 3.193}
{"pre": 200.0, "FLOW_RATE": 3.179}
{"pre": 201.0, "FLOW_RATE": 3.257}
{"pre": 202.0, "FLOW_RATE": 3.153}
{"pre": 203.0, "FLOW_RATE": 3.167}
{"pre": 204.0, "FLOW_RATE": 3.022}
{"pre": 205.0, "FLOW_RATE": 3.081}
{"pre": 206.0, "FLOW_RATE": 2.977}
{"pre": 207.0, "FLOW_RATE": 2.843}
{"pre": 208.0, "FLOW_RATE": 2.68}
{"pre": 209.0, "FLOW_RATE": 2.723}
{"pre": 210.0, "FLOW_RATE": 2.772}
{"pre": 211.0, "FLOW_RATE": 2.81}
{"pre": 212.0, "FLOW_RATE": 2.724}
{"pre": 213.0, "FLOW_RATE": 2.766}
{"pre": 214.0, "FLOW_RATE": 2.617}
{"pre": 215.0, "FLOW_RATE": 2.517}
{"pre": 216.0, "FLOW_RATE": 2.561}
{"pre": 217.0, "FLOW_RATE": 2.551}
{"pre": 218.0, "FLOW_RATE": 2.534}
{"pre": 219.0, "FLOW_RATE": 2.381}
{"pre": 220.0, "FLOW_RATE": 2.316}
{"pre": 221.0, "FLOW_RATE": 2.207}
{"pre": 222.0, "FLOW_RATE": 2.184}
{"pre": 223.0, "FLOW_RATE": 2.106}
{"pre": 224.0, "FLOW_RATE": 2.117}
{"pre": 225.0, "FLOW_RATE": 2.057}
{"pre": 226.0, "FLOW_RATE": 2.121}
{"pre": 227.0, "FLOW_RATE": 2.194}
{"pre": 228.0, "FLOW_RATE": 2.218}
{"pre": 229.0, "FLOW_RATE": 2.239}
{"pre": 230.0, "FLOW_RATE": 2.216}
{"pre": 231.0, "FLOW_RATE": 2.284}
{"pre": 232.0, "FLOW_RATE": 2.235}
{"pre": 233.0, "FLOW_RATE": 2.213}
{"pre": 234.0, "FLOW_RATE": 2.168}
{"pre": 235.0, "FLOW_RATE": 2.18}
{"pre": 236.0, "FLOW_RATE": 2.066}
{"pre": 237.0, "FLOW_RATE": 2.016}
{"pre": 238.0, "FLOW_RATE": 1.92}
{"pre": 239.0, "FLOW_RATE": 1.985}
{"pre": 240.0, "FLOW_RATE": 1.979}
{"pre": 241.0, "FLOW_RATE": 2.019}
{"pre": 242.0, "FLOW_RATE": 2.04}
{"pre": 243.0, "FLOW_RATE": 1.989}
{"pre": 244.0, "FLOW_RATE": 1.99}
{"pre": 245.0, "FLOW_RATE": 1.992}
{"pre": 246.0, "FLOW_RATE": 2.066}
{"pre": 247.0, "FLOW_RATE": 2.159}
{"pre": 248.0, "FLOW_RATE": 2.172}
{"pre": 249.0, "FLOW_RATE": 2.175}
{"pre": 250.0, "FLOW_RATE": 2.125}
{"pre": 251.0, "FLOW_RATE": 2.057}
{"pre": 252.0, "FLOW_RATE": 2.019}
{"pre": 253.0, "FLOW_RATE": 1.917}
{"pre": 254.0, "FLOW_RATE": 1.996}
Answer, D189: -3.5 kPa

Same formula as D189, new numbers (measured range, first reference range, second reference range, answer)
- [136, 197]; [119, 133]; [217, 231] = -4.55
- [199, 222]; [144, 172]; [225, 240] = -4.12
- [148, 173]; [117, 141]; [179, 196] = 1.80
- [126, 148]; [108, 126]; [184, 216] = 2.55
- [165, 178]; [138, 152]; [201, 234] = -0.18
